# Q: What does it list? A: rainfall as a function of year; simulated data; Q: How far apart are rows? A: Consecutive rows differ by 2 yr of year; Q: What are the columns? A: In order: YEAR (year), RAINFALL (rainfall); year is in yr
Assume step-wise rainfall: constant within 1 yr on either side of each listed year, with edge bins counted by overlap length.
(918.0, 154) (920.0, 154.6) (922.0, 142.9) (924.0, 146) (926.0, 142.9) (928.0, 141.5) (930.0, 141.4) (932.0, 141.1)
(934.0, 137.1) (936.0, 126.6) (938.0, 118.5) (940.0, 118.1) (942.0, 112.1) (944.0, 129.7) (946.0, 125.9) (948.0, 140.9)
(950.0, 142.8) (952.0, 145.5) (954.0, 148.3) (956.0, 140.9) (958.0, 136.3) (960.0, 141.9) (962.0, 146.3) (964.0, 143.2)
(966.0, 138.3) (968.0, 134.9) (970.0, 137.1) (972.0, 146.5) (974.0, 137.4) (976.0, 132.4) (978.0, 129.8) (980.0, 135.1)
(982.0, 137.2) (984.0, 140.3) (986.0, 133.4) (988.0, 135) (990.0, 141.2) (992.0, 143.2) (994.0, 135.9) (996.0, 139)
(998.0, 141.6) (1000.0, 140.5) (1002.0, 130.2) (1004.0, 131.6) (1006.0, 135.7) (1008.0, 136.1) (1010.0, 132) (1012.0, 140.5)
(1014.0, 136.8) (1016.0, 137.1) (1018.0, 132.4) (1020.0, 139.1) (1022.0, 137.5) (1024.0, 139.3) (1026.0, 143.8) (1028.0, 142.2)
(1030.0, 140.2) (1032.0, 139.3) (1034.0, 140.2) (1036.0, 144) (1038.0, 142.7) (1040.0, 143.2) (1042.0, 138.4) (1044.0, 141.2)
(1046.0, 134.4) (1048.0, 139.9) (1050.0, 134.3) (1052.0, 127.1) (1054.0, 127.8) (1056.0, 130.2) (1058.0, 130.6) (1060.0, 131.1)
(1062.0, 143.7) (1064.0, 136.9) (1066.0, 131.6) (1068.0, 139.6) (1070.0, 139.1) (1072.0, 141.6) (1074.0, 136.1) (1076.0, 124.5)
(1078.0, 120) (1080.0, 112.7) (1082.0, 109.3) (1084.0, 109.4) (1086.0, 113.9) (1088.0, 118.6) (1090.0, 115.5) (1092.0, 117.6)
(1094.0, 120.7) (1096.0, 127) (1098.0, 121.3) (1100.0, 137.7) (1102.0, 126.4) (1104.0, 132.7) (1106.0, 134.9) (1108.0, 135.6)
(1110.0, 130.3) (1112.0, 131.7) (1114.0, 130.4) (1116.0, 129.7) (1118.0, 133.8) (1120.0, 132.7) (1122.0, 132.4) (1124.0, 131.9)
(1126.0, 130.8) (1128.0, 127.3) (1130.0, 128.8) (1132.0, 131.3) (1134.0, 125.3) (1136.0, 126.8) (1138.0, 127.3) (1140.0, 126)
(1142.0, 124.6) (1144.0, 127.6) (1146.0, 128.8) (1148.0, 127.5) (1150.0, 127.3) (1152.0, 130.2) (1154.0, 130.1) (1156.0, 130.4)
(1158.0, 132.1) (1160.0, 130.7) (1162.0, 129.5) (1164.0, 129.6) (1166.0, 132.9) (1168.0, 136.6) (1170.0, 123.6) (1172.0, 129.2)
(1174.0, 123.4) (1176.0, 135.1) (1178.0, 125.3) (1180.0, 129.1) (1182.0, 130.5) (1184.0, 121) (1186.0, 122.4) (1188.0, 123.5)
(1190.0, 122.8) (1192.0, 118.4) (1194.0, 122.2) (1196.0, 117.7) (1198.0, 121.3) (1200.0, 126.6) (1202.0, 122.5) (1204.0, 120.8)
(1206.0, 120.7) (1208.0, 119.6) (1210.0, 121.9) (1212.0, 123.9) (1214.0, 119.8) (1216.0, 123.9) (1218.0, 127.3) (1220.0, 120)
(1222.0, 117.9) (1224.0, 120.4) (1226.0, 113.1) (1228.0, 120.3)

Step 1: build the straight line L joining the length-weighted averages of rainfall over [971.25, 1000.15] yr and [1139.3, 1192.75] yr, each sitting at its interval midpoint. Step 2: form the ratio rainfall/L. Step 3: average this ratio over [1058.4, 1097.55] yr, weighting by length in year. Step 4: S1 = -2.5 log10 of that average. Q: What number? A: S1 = 0.06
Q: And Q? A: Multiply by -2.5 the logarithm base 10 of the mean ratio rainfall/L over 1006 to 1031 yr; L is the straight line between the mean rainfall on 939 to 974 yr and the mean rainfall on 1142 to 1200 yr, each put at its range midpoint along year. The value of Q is -0.03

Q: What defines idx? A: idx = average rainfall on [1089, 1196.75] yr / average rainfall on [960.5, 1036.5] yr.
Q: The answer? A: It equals 0.9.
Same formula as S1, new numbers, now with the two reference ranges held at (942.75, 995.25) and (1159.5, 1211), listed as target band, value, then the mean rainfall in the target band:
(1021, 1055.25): -0.035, 138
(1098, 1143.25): -0.009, 130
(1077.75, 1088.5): 0.160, 113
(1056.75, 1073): -0.034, 137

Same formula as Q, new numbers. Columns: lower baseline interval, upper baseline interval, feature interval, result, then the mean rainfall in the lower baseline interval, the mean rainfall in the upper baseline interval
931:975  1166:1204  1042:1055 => -0.02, 136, 125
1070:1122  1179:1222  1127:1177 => -0.04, 126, 123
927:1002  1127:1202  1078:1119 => 0.05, 137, 127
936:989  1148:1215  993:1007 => -0.02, 136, 126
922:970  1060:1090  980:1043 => -0.05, 137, 127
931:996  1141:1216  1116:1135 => -0.02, 136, 126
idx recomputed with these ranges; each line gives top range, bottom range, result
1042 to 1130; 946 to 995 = 0.93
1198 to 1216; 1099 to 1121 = 0.92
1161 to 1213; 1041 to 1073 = 0.92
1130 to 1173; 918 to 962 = 0.94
